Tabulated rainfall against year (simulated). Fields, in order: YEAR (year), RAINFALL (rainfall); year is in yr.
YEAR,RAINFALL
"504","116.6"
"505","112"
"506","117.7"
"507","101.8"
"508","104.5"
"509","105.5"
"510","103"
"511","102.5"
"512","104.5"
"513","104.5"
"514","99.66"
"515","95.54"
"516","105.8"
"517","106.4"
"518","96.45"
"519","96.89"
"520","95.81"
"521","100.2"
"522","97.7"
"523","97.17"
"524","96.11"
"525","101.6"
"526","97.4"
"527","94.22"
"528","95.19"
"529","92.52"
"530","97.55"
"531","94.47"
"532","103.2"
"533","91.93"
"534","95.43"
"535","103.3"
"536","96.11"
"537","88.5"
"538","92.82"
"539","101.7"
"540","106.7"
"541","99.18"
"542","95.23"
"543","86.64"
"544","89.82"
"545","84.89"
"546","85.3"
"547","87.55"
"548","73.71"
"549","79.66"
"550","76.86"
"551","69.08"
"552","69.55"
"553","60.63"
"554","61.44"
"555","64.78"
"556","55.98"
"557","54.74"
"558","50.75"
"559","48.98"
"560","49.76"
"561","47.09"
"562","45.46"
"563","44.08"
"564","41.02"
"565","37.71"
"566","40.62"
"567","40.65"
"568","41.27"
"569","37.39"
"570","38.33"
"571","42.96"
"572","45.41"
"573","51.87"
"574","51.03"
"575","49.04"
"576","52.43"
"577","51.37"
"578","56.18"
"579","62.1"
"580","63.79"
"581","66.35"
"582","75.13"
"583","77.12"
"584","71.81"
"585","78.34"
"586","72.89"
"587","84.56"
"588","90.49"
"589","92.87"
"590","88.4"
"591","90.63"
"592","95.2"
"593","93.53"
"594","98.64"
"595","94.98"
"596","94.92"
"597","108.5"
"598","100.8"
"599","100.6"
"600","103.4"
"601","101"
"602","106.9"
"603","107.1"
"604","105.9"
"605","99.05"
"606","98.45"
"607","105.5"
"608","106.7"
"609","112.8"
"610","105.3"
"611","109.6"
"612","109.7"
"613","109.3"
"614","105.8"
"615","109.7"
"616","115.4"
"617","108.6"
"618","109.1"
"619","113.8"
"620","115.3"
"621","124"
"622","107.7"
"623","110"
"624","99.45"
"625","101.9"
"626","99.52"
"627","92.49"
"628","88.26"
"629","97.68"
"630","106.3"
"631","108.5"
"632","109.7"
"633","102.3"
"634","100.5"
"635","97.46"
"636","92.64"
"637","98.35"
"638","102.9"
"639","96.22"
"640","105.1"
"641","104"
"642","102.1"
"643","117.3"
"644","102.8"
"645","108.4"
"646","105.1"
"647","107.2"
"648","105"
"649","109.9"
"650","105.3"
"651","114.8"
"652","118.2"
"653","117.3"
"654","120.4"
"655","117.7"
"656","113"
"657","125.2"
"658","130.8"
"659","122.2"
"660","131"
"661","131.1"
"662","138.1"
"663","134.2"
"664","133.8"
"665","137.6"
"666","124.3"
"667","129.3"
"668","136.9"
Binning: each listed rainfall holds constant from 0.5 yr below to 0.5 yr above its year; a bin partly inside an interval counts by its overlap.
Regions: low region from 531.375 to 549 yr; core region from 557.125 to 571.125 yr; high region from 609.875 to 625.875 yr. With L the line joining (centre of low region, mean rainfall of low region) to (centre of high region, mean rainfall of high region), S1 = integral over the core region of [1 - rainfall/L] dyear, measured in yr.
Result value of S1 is 7.8 yr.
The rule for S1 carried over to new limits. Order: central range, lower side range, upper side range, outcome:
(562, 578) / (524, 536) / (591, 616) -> 8.88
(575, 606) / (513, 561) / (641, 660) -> 4.35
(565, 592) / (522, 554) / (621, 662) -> 9.82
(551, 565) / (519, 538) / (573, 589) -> 4.69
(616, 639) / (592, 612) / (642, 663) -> 1.23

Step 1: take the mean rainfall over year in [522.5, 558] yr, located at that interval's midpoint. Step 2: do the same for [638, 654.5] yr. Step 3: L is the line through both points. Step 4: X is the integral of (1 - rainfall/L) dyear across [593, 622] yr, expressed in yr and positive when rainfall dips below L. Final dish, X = -1.7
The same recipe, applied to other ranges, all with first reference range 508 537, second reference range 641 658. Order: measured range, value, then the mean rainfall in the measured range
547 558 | 3.79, 66.9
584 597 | 2.01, 89.7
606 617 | -0.03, 108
